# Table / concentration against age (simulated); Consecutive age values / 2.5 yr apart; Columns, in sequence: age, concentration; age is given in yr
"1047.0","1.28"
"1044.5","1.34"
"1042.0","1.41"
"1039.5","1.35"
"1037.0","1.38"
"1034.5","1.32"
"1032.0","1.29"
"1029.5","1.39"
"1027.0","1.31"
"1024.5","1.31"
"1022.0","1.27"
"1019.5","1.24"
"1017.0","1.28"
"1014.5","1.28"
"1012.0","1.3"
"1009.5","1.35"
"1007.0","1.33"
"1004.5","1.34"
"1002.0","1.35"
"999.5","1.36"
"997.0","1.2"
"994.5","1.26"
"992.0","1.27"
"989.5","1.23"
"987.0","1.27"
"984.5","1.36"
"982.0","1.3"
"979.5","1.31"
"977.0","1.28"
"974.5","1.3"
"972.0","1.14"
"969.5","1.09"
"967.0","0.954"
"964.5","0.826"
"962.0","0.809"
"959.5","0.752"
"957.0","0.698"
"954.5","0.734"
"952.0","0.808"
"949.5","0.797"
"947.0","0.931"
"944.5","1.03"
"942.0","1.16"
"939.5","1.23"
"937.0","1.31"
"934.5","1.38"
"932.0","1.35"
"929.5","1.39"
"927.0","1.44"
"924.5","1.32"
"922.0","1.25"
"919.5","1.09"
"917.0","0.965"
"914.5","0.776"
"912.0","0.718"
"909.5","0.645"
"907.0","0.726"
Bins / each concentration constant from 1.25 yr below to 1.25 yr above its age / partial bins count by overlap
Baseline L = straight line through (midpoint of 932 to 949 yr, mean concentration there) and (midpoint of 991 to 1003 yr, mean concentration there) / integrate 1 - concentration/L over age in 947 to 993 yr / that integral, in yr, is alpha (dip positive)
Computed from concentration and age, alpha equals 7.0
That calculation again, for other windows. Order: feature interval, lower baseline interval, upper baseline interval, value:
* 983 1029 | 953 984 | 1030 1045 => -3.8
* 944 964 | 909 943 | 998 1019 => 6.6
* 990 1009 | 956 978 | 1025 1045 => -2.3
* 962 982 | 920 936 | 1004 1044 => 3.2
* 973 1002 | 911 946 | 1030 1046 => -0.4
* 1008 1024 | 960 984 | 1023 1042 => -0.2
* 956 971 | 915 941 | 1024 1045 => 5.0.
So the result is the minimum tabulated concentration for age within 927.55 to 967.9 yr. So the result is 0.698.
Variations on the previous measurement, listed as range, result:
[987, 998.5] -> 1.2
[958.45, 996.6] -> 0.752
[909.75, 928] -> 0.718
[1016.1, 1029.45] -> 1.24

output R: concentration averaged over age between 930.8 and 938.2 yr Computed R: 1.35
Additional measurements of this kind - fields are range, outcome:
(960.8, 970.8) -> 0.921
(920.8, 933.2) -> 1.35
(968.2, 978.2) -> 1.2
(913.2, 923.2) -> 1.02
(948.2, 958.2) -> 0.76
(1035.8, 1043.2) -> 1.38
